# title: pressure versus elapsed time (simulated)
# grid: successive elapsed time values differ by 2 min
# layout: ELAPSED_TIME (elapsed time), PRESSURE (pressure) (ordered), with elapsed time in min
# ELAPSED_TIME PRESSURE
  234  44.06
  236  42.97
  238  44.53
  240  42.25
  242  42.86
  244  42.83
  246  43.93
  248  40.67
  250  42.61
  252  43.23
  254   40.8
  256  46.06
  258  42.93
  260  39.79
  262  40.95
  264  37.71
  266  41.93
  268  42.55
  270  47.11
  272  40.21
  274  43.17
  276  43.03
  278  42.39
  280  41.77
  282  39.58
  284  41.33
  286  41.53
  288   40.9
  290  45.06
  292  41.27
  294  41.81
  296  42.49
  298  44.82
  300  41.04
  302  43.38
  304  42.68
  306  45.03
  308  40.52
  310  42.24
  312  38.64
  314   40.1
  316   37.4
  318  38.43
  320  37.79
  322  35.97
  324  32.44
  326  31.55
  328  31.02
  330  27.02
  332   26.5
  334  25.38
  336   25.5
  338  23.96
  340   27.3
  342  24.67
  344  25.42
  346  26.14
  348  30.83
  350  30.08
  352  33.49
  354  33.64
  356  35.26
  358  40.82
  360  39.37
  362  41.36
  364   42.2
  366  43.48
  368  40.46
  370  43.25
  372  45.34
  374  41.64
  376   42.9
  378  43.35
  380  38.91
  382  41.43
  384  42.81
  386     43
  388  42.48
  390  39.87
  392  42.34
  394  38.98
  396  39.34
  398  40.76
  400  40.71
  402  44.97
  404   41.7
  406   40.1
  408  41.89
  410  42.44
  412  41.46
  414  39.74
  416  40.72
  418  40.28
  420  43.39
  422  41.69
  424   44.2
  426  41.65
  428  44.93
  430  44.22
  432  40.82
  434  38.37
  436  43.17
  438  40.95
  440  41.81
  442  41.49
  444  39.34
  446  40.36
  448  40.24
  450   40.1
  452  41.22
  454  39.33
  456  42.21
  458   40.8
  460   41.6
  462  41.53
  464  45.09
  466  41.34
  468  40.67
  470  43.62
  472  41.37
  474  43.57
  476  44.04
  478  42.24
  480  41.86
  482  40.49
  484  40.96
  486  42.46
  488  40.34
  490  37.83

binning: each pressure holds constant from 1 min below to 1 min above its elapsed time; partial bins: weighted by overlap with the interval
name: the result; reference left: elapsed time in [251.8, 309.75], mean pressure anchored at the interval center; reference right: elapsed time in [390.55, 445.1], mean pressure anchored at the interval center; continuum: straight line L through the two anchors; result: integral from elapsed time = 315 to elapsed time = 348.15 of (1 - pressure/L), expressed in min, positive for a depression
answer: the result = 9.6 min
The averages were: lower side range 42.2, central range 29.8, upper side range 41.5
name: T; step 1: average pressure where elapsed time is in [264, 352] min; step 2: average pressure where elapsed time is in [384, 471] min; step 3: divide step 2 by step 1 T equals 1.12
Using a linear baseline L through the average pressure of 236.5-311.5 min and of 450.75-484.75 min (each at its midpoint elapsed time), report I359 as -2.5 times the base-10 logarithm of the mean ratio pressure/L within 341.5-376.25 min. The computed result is 0.149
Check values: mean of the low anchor 42.3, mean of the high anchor 41.9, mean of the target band 36.7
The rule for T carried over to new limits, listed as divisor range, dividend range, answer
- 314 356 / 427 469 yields 1.35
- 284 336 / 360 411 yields 1.10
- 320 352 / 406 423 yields 1.44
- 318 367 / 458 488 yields 1.30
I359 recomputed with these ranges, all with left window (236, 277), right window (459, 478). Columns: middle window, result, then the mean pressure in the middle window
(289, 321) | 0.03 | 41.4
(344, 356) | 0.35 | 30.8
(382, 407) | 0.03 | 41.4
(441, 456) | 0.05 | 40.4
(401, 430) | 0.01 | 42.2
